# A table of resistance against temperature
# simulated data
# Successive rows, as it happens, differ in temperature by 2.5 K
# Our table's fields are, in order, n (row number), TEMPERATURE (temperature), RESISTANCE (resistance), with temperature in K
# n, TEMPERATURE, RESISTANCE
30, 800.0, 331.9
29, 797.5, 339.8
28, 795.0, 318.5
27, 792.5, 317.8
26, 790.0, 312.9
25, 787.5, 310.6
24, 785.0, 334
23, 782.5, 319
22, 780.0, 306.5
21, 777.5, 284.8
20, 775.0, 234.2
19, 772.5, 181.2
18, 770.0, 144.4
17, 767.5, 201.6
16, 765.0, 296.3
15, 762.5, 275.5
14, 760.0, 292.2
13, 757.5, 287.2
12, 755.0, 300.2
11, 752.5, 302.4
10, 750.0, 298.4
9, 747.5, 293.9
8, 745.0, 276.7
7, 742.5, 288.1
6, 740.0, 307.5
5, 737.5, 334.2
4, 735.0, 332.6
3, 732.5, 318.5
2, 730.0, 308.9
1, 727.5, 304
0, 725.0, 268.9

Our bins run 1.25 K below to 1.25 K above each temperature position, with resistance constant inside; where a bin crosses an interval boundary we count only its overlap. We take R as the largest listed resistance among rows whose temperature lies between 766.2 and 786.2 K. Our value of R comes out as 334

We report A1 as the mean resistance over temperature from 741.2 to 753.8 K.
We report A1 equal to 292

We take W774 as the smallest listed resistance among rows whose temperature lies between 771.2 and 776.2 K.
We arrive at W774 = 181.2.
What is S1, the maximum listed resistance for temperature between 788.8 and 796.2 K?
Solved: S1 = 318.5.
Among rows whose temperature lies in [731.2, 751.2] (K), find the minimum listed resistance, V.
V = 276.7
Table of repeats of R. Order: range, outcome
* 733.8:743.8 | 334.2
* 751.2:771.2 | 302.4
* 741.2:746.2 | 288.1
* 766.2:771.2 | 201.6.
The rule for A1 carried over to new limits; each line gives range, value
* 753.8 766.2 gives 290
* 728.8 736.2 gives 320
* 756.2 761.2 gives 290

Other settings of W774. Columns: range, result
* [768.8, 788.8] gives 144.4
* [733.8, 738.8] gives 332.6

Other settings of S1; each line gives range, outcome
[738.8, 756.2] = 307.5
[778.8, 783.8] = 319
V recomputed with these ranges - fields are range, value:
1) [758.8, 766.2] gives 275.5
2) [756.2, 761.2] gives 287.2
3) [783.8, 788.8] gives 310.6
